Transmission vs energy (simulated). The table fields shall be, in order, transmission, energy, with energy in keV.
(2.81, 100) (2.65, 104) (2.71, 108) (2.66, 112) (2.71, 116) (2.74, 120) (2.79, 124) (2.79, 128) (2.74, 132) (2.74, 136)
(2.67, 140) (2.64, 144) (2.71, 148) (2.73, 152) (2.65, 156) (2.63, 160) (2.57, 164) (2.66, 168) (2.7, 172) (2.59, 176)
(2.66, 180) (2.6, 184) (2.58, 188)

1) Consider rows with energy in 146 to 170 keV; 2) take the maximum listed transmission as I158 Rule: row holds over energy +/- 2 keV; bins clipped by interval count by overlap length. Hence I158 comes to 2.73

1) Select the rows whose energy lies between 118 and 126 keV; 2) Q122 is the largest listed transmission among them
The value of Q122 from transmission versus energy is 2.79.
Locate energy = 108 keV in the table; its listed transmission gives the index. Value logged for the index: 2.71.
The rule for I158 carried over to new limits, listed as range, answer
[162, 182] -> 2.7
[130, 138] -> 2.74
